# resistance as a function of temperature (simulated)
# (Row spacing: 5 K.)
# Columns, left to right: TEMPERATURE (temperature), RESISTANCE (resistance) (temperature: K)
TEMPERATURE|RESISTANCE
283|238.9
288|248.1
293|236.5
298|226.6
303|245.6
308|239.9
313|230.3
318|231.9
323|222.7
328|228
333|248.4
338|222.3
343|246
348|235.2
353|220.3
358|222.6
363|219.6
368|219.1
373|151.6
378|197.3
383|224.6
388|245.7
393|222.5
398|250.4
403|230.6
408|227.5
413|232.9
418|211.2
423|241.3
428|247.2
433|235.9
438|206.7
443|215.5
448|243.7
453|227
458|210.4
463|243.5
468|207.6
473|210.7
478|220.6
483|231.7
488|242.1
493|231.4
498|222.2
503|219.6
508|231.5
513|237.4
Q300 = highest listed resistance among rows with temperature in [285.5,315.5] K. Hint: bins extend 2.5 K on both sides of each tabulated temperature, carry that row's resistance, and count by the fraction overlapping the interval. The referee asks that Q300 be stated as 248.1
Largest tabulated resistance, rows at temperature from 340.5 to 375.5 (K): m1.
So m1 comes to 246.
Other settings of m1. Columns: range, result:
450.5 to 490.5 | 243.5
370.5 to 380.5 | 197.3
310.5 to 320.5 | 231.9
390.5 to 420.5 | 250.4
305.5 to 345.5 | 248.4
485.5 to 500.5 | 242.1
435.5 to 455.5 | 243.7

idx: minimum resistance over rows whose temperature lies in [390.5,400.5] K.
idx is 222.5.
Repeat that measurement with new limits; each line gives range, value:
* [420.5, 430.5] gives 241.3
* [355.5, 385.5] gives 151.6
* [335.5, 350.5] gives 222.3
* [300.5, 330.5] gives 222.7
